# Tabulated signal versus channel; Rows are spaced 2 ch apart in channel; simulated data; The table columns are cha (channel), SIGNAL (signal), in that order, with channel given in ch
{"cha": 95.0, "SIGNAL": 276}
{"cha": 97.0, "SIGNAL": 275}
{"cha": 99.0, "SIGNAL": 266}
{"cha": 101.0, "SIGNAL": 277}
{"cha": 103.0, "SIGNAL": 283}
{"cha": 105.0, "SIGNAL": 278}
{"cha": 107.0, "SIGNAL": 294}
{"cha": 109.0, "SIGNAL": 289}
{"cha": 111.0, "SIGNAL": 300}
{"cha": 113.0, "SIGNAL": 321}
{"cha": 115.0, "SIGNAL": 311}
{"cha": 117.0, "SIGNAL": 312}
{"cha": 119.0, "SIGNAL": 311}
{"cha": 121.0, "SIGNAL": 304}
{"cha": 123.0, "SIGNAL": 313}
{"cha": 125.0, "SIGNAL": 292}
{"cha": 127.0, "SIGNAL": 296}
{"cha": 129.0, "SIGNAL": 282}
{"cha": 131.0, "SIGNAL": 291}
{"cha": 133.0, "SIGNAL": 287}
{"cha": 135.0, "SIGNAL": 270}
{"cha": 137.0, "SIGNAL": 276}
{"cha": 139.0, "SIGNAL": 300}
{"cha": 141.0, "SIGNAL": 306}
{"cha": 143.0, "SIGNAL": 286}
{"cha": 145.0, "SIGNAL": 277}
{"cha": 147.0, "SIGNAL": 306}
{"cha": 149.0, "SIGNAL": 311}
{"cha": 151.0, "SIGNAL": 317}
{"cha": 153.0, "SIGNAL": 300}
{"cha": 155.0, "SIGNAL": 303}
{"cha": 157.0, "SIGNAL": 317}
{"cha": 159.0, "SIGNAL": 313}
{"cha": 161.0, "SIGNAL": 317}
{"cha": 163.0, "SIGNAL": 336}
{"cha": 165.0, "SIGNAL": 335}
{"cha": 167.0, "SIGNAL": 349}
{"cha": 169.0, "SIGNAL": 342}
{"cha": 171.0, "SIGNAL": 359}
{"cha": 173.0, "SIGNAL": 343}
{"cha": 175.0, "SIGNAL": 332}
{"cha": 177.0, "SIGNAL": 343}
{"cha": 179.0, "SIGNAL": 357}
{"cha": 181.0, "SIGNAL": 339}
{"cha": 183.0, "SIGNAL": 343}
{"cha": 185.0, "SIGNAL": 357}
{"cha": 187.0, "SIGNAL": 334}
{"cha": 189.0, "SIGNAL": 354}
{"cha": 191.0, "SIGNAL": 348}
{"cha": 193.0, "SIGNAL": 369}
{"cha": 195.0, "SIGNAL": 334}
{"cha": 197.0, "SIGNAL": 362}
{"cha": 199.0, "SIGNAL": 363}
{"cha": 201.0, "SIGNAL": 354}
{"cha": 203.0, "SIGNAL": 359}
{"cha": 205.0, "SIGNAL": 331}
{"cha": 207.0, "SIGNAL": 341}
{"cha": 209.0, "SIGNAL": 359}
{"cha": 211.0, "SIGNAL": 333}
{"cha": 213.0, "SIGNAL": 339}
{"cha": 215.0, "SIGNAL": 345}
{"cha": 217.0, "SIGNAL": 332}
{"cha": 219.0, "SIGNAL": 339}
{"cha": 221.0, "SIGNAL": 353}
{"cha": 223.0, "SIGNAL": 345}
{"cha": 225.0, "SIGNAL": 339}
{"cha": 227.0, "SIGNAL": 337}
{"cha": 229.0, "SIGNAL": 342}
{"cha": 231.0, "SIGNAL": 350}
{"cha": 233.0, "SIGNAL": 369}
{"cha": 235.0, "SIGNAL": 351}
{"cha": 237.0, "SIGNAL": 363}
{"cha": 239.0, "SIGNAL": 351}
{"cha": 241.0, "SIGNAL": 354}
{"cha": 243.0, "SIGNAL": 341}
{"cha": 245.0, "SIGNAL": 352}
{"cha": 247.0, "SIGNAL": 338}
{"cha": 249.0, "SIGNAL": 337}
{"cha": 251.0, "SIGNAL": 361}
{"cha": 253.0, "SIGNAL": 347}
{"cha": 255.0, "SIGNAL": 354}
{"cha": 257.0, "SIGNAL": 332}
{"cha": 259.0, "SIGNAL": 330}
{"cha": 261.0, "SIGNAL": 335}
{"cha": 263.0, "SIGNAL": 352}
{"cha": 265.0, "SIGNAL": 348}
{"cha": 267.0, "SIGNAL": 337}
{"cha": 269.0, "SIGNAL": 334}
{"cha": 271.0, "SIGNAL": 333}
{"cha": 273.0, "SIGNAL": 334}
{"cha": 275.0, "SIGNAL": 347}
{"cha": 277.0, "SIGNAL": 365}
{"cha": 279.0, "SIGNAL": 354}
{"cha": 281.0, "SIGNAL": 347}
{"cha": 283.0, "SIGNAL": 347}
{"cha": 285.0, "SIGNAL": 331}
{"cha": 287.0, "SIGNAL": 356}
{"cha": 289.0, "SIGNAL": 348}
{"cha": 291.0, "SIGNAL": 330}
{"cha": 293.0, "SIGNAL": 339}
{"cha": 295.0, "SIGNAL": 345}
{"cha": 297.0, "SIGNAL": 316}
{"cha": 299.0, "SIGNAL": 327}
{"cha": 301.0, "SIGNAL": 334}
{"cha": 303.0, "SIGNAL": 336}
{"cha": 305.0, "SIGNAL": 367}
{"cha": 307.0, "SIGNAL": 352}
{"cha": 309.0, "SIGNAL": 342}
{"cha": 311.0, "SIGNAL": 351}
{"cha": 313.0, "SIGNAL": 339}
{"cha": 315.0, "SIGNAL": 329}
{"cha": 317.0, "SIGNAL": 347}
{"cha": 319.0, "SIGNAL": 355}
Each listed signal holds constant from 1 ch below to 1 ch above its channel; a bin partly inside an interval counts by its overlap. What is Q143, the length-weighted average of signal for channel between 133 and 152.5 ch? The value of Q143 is 294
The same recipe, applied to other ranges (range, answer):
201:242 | 347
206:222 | 343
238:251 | 347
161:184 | 342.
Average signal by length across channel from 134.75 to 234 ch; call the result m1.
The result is 334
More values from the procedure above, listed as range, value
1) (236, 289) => 345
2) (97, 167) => 300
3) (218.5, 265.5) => 347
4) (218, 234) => 347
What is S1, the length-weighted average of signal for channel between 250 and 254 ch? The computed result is 354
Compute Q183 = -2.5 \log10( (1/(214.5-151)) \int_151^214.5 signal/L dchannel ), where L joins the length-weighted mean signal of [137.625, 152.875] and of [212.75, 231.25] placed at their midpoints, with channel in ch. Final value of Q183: -0.07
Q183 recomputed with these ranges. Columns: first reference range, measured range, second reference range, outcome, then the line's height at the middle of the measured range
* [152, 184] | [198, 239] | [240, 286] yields -0.03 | 339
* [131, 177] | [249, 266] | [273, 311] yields -0.03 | 336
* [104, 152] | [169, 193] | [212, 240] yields -0.07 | 324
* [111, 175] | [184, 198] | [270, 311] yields -0.10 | 320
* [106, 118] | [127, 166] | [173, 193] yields 0.08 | 325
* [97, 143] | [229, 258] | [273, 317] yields -0.07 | 328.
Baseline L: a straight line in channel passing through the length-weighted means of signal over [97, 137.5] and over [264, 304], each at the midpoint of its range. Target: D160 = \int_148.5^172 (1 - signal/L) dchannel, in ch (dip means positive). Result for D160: -1.6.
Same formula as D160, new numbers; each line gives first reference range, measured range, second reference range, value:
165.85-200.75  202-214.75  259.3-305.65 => 0.1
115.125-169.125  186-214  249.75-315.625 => -2.5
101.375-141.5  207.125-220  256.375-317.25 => -0.8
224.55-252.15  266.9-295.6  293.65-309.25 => 0.0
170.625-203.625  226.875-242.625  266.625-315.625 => -0.3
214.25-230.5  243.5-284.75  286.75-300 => -0.7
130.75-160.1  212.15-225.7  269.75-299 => -0.9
